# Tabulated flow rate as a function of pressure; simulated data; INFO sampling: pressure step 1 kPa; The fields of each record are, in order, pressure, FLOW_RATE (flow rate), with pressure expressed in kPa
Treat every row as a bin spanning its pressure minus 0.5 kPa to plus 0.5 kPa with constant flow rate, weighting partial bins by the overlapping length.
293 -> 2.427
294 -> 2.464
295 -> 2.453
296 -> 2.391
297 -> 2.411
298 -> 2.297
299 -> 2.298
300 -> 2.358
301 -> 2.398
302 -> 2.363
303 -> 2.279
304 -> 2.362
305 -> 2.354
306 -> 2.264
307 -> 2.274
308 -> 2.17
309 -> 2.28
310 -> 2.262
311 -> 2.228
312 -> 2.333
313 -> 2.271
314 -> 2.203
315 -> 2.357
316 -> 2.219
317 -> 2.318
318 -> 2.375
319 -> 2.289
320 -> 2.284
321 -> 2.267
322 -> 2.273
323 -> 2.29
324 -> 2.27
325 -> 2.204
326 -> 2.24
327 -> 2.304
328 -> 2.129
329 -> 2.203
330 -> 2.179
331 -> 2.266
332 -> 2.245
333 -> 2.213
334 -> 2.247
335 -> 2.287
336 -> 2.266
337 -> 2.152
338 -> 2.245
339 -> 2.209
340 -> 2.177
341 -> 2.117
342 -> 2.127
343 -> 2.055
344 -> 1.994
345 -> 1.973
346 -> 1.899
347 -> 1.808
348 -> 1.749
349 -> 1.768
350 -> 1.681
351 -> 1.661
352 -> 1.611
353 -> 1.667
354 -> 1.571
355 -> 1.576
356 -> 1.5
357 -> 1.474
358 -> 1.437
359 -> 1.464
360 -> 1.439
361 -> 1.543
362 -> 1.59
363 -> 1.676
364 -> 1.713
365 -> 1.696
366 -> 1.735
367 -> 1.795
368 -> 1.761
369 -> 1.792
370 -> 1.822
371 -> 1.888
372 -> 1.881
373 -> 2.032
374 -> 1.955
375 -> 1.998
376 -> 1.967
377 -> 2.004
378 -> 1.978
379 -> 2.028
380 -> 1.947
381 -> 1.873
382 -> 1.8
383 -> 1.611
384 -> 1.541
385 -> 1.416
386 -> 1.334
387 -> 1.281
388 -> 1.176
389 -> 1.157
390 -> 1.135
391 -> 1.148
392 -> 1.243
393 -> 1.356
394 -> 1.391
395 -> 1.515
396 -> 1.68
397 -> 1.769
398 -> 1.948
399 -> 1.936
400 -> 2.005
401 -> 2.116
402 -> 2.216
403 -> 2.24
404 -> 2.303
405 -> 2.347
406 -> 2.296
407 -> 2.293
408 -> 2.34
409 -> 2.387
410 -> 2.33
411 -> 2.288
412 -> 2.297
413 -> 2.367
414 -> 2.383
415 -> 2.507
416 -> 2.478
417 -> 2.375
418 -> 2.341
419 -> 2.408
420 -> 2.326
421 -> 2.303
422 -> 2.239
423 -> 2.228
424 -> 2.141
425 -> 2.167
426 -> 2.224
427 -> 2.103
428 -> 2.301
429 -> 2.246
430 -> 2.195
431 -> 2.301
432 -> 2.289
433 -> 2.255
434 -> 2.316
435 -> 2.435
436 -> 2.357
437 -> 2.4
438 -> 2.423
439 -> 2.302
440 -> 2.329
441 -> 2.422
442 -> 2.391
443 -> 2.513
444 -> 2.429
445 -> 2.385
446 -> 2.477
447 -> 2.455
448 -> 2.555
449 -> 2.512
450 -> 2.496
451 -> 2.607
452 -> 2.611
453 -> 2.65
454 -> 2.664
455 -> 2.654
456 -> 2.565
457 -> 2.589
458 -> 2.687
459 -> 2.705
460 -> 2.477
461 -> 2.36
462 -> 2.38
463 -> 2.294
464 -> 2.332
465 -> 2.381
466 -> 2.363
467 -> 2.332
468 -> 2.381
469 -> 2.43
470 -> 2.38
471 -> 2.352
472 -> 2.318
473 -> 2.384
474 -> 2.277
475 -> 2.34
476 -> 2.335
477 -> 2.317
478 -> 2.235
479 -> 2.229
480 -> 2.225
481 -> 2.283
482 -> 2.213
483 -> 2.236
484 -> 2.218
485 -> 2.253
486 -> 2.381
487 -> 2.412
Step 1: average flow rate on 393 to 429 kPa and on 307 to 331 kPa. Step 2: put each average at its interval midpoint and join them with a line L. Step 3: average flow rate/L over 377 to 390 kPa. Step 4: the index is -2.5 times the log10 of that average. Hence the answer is 0.352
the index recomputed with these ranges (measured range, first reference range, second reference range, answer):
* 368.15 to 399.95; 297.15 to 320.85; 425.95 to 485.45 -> 0.368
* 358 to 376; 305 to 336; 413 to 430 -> 0.287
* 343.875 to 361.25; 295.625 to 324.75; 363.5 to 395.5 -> 0.158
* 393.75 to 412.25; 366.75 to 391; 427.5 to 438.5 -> -0.060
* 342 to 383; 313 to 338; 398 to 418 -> 0.267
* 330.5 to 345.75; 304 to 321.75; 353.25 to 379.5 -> -0.072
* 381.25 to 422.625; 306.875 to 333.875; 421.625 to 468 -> 0.209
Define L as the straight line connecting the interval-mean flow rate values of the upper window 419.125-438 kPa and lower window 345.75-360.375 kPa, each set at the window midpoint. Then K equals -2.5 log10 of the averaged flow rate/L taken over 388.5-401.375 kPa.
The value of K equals 0.26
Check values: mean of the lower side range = 1.62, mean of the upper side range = 2.27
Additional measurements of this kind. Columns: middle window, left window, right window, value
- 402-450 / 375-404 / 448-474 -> -0.13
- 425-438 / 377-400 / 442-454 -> -0.01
